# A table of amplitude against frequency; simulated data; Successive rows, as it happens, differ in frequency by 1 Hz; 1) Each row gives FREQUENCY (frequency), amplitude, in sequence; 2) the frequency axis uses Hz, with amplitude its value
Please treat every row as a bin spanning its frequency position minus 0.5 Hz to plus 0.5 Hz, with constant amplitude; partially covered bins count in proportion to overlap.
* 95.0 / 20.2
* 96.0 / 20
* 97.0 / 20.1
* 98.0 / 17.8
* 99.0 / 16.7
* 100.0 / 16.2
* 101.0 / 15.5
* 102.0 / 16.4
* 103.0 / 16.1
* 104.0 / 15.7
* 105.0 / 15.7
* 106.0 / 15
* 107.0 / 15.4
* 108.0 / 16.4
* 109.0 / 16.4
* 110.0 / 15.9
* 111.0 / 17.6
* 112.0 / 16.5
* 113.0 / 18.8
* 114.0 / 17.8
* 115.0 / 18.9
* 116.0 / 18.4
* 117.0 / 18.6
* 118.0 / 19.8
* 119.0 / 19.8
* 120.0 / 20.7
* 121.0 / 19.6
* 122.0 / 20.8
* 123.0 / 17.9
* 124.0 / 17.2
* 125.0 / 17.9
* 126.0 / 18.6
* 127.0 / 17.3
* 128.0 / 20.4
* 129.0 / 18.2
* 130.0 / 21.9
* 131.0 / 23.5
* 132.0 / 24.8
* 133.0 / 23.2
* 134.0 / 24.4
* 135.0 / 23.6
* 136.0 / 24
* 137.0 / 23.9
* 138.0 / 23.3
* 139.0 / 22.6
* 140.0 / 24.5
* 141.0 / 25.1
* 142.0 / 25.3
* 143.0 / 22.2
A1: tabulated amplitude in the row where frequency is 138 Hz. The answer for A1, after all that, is 23.3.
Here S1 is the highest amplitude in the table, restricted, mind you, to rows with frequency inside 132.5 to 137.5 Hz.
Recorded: 24.4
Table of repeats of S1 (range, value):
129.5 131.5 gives 23.5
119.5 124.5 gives 20.8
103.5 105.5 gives 15.7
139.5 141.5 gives 25.1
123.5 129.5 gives 20.4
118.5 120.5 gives 20.7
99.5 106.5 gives 16.4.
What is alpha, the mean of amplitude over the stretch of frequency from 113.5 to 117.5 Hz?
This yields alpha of 18.4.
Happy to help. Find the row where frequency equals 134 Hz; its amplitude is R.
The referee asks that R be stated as 24.4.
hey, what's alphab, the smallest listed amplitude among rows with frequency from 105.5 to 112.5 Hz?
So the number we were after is 15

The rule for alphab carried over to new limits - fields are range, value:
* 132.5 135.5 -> 23.2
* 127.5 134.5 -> 18.2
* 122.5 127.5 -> 17.2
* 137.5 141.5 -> 22.6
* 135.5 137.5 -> 23.9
